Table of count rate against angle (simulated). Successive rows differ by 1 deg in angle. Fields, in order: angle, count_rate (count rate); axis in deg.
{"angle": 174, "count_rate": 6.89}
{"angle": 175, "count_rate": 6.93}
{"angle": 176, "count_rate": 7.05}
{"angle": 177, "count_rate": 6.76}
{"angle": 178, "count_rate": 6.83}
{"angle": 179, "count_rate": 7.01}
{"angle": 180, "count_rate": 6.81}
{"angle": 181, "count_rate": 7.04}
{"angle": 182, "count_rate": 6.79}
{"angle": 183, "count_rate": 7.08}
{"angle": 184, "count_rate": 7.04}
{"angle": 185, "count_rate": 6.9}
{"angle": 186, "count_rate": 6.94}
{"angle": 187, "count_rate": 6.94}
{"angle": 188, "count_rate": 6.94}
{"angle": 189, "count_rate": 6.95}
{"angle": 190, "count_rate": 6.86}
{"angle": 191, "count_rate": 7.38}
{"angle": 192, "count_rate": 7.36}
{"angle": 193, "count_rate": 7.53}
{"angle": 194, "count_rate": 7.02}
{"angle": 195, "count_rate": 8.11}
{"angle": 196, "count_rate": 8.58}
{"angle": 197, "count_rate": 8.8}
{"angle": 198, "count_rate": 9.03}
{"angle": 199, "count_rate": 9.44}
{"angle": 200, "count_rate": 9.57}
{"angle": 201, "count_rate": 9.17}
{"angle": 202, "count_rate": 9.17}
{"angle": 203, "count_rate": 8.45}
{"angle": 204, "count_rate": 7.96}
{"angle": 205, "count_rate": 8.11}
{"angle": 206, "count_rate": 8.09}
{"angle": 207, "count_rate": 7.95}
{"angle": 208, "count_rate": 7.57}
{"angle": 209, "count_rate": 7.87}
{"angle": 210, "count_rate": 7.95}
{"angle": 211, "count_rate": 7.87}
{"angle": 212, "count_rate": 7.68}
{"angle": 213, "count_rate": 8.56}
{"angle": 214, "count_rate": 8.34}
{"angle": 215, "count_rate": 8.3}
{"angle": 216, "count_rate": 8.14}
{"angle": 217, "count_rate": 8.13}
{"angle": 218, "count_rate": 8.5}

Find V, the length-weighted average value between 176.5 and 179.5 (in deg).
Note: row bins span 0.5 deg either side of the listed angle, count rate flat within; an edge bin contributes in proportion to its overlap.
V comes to 6.87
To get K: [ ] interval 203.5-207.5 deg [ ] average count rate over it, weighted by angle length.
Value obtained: 8.03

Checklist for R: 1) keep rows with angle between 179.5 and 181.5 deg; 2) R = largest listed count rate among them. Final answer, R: 7.04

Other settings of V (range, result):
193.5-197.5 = 8.13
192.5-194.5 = 7.28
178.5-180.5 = 6.91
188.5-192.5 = 7.14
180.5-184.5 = 6.99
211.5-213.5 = 8.12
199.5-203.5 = 9.09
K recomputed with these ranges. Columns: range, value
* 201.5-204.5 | 8.53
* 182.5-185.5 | 7.01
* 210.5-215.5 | 8.15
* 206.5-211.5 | 7.84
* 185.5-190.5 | 6.93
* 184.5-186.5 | 6.92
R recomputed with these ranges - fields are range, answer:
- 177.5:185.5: 7.08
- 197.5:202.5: 9.57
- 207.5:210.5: 7.95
